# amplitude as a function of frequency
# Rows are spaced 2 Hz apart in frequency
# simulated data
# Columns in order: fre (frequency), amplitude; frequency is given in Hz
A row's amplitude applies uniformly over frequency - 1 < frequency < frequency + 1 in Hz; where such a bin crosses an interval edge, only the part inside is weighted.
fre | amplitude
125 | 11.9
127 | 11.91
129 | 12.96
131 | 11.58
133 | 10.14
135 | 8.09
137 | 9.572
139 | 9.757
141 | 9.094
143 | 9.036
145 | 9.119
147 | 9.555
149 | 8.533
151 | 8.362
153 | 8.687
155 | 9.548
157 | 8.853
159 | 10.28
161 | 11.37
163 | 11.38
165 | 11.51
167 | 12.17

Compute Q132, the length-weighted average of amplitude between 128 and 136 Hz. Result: 10.7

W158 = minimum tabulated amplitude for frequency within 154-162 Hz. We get 8.853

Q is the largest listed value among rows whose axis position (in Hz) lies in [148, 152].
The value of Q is 8.533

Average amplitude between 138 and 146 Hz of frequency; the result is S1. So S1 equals 9.25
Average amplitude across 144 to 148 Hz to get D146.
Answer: 9.34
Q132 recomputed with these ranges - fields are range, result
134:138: 8.83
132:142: 9.33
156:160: 9.57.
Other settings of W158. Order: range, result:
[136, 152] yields 8.362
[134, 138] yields 8.09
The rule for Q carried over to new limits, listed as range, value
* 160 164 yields 11.38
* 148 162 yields 11.37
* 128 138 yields 12.96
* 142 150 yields 9.555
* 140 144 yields 9.094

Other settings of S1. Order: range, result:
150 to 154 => 8.52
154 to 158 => 9.2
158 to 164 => 11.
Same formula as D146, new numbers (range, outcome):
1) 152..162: 9.75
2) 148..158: 8.8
